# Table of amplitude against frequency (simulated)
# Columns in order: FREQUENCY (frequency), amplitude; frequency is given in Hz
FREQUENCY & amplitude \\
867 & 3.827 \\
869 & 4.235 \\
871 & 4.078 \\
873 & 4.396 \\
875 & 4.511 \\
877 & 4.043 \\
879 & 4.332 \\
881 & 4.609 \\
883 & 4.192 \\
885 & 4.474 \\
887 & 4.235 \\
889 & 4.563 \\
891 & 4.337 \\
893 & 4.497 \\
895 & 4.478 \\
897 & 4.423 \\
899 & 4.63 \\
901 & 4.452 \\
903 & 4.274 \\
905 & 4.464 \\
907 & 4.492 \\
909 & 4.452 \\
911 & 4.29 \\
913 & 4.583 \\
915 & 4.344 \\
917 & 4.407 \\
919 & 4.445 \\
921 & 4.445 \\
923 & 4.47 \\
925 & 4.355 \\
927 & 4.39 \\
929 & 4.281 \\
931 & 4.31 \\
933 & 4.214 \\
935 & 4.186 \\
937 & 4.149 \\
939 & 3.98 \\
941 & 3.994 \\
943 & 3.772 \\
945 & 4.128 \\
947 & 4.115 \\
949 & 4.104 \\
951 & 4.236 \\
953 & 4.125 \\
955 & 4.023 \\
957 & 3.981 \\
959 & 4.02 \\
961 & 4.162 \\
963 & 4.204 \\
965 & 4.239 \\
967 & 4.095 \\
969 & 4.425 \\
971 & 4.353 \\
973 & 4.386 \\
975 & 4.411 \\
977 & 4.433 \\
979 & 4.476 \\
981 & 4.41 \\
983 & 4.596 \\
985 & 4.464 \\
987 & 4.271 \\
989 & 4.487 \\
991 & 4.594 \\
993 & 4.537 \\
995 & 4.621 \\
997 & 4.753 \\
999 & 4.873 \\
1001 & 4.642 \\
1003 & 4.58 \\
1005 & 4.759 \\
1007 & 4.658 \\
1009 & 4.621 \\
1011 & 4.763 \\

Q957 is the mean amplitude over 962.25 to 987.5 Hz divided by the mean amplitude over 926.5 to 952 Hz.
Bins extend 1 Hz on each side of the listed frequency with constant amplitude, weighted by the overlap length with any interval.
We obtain 1.1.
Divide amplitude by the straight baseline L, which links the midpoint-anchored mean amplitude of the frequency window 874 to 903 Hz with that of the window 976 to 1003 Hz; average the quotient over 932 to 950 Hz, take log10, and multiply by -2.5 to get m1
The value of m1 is 0.104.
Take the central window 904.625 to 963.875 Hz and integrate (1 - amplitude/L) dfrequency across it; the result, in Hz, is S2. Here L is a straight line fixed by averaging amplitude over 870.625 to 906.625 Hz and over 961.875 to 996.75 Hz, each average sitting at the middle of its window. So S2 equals 2.3 Hz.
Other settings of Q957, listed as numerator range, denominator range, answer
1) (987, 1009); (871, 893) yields 1.06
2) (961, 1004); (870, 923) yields 1.01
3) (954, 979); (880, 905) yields 0.96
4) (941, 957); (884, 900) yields 0.91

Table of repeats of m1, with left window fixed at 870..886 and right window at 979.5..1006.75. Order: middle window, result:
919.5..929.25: 0.008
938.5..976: 0.090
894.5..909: -0.019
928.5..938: 0.057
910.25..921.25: -0.002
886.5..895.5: -0.018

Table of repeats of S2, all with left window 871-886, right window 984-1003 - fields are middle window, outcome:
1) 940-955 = 1.4 Hz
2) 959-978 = 1.0 Hz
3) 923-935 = 0.4 Hz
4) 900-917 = 0.0 Hz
